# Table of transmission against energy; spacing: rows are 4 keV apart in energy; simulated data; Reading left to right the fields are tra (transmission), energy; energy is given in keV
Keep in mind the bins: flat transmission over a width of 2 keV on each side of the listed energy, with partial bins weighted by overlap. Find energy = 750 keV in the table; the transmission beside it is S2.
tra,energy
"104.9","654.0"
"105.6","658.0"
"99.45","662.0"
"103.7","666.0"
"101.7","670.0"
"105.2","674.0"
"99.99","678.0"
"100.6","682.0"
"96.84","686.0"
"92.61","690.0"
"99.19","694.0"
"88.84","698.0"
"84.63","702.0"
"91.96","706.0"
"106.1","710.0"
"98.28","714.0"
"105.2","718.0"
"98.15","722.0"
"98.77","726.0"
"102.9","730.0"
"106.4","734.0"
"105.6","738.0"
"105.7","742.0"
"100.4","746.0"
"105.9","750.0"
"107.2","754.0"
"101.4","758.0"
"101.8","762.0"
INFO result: 105.9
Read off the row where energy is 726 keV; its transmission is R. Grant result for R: 98.77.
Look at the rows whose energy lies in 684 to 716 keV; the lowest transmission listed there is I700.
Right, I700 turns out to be 84.63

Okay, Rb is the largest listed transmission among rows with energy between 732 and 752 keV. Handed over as 106.4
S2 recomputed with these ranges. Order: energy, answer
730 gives 102.9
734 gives 106.4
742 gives 105.7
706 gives 91.96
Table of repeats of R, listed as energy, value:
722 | 98.15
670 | 101.7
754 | 107.2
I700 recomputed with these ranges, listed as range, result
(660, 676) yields 99.45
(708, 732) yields 98.15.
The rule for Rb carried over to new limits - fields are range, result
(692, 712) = 106.1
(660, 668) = 103.7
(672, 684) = 105.2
